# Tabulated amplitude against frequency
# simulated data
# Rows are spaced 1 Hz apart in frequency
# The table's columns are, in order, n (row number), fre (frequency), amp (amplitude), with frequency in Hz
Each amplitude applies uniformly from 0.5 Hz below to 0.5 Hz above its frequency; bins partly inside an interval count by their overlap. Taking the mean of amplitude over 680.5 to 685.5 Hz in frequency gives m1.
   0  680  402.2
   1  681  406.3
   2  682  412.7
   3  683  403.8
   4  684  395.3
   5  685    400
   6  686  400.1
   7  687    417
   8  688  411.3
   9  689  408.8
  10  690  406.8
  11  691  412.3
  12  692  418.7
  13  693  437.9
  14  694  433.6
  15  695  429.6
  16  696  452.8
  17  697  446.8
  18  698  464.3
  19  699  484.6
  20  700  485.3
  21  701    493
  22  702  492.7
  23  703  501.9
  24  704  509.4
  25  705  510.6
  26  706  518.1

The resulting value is 404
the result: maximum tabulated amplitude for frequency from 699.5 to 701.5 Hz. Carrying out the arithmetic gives 493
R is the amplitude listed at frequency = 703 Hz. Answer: 501.9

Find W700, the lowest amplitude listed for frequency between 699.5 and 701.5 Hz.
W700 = 485.3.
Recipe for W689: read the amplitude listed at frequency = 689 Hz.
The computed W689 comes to 408.8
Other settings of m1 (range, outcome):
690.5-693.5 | 423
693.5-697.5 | 441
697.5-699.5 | 474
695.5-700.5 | 467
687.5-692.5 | 412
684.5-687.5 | 406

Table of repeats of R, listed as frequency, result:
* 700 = 485.3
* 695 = 429.6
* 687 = 417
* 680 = 402.2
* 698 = 464.3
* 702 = 492.7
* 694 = 433.6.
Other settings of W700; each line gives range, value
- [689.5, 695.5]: 406.8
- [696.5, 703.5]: 446.8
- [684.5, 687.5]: 400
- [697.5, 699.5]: 464.3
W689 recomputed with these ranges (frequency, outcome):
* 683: 403.8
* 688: 411.3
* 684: 395.3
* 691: 412.3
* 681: 406.3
